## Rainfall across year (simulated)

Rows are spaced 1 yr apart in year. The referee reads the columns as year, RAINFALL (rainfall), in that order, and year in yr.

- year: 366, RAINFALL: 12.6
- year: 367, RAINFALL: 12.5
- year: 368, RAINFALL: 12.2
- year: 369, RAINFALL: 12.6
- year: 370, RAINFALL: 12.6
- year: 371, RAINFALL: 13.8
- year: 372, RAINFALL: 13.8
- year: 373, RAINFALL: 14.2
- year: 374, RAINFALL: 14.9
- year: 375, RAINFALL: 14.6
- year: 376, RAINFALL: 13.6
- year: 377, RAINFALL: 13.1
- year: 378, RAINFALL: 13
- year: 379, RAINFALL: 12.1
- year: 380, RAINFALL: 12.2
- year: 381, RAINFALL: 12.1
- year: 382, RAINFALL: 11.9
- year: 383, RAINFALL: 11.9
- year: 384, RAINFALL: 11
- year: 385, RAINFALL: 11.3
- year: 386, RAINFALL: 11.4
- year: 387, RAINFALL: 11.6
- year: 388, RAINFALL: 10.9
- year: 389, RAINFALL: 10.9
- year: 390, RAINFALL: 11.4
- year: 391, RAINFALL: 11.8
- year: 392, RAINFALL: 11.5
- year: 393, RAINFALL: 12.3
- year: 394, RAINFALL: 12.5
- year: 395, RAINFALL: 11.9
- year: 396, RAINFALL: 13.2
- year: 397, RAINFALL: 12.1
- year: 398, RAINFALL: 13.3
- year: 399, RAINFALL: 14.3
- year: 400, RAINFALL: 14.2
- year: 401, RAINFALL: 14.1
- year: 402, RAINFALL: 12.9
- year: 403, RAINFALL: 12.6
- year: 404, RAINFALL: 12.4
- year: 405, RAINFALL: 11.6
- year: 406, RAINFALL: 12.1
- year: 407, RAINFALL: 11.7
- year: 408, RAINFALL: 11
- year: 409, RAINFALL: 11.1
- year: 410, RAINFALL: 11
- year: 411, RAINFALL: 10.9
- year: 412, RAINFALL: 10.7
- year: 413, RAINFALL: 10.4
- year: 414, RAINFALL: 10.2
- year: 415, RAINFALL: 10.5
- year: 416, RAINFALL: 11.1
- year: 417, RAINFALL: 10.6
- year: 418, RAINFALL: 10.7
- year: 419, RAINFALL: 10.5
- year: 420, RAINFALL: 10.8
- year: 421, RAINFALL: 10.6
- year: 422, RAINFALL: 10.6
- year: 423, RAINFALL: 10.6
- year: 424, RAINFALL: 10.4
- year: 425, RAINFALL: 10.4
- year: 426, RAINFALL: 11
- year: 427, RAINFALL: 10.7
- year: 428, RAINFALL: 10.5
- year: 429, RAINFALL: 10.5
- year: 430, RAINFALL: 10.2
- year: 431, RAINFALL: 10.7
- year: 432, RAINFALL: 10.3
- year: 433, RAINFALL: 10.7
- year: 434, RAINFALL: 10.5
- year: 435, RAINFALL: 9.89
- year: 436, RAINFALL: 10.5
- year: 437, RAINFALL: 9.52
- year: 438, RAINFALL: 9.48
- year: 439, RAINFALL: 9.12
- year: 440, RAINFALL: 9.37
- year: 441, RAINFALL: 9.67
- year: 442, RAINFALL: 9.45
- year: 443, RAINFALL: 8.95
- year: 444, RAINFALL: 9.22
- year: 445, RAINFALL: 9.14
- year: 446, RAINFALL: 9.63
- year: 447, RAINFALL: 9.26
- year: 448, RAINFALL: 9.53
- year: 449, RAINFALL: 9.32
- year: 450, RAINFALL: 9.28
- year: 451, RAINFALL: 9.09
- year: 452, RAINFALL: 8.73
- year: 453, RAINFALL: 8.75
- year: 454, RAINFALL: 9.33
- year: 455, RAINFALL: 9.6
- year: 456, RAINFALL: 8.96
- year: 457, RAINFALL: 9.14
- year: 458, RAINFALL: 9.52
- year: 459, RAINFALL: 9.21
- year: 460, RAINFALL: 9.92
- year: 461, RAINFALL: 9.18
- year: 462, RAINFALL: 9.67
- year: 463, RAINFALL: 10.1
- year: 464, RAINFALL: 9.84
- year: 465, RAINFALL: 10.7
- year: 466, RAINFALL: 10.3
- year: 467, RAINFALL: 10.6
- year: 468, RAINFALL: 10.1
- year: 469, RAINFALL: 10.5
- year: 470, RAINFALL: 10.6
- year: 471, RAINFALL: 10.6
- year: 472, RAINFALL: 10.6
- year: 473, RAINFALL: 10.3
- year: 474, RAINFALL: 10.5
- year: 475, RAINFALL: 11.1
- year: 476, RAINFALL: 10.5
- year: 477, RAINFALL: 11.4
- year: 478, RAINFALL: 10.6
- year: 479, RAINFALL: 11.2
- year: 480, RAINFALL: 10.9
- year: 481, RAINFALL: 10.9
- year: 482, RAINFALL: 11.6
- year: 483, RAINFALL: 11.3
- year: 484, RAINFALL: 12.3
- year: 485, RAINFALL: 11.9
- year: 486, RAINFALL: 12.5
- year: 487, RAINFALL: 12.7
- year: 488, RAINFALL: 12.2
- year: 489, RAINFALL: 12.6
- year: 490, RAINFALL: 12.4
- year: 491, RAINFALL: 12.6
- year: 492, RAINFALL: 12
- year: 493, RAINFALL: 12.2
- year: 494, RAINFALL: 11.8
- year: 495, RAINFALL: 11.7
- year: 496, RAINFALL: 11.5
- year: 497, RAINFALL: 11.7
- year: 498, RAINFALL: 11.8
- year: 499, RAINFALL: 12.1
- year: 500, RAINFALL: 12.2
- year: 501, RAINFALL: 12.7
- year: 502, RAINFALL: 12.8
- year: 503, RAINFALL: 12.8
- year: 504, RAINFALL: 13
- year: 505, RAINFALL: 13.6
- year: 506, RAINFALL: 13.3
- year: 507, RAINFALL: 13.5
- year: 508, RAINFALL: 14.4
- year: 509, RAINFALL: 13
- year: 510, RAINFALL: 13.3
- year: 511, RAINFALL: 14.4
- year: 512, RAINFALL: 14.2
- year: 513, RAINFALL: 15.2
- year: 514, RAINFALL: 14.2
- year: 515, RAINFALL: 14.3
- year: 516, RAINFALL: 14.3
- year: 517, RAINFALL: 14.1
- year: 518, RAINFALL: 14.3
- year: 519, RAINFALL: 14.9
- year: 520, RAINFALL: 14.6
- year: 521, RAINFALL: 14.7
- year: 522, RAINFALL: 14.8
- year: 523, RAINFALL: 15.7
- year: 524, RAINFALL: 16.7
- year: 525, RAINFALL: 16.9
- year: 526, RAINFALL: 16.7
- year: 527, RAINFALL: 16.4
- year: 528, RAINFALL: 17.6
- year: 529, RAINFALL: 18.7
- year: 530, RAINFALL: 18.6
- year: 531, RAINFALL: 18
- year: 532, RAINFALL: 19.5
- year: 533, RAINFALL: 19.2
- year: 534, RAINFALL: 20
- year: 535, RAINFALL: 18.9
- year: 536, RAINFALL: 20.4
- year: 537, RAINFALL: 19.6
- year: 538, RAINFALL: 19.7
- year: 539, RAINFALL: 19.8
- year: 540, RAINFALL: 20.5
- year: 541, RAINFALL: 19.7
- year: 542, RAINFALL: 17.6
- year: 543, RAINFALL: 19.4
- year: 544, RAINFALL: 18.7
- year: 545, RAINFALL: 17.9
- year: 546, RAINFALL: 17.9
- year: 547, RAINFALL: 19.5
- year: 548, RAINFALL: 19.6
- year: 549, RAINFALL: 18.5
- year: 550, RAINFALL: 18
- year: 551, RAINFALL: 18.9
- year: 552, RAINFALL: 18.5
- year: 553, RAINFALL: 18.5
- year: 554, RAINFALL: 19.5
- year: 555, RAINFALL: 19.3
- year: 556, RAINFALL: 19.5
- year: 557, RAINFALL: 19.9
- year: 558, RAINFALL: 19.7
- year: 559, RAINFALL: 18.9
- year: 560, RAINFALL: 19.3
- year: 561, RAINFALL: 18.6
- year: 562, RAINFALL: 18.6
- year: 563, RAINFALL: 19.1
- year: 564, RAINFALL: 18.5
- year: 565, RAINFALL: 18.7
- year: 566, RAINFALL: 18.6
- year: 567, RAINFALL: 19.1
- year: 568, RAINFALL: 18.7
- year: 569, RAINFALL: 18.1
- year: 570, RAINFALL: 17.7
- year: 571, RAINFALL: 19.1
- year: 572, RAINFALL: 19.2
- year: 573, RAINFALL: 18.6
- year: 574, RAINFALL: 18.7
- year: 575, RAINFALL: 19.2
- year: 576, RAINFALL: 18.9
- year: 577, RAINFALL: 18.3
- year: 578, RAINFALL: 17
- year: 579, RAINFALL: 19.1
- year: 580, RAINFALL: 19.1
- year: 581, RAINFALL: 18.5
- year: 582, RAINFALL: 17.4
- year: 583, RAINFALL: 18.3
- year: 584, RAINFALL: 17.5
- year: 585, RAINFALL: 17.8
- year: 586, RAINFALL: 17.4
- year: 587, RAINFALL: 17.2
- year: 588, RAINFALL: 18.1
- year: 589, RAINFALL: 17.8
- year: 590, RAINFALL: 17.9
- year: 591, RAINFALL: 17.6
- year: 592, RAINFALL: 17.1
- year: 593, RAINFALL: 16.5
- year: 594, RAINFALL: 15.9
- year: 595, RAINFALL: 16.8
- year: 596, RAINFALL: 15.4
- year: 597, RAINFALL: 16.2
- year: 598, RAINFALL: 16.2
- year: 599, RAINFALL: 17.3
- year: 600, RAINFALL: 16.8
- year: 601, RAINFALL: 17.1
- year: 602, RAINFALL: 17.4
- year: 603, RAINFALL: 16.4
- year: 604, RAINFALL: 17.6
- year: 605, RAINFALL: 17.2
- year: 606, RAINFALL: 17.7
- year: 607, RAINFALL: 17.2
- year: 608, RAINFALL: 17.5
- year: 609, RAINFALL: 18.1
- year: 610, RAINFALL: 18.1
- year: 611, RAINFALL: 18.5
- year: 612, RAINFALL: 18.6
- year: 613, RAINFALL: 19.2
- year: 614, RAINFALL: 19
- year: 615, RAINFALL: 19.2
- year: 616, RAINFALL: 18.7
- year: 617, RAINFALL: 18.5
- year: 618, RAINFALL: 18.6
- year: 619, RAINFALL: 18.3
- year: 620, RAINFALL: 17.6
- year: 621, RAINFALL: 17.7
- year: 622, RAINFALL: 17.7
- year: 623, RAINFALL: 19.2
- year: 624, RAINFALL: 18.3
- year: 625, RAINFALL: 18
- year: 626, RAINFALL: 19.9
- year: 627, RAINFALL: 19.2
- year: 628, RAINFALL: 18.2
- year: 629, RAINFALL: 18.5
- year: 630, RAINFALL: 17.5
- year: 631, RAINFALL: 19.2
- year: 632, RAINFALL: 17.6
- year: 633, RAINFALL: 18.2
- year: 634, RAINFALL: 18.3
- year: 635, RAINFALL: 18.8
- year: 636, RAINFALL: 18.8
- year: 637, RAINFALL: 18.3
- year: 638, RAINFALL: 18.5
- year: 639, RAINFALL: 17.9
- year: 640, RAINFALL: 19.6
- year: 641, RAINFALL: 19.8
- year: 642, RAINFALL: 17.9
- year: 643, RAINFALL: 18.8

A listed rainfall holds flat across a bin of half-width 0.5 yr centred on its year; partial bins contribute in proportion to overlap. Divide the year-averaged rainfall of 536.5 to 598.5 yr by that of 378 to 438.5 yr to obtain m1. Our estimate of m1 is 1.62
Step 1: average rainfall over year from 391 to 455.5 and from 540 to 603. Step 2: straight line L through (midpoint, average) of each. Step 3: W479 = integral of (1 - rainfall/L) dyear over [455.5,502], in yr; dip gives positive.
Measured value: 8.5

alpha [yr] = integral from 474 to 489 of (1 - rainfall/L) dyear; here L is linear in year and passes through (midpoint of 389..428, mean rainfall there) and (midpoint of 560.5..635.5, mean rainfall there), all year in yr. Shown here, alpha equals 2.7 yr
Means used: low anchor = 11.5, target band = 11.5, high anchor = 18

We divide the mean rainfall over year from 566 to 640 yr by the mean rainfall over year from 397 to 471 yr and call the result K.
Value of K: 1.73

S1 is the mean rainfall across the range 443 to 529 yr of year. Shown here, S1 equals 11.9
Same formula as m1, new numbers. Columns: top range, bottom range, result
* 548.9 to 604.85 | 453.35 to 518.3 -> 1.54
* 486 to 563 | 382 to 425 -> 1.39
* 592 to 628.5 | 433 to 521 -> 1.57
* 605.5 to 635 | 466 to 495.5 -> 1.62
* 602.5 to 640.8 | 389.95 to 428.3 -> 1.59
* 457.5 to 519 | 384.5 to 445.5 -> 1.08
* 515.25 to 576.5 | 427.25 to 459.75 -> 1.90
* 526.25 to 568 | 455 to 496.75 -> 1.73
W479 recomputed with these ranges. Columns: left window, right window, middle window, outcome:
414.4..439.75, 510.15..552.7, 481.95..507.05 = 4.3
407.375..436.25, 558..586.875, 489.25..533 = 3.0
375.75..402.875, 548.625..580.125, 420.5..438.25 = 4.3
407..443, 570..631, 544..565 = -3.9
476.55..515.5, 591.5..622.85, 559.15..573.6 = -2.8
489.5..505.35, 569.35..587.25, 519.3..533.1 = -2.4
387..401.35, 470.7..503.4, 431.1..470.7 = 7.6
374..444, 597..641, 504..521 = 0.7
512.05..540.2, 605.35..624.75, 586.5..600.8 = 0.8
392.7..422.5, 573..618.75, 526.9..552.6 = -4.8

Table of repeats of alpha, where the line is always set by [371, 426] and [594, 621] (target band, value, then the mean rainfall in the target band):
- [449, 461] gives 3.8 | 9.23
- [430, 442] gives 2.8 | 9.96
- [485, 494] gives 1.3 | 12.3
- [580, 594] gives -0.5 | 17.6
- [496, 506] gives 1.5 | 12.5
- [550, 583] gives -4.5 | 18.8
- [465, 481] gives 3.8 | 10.7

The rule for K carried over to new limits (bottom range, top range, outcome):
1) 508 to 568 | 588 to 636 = 1.01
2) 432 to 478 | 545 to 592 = 1.89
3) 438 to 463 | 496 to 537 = 1.63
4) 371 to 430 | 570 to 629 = 1.52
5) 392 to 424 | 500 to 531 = 1.27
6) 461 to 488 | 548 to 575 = 1.73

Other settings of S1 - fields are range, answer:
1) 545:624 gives 18.2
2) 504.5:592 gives 17.6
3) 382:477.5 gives 10.7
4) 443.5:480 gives 9.9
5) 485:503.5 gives 12.2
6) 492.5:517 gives 13.1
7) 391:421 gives 11.8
